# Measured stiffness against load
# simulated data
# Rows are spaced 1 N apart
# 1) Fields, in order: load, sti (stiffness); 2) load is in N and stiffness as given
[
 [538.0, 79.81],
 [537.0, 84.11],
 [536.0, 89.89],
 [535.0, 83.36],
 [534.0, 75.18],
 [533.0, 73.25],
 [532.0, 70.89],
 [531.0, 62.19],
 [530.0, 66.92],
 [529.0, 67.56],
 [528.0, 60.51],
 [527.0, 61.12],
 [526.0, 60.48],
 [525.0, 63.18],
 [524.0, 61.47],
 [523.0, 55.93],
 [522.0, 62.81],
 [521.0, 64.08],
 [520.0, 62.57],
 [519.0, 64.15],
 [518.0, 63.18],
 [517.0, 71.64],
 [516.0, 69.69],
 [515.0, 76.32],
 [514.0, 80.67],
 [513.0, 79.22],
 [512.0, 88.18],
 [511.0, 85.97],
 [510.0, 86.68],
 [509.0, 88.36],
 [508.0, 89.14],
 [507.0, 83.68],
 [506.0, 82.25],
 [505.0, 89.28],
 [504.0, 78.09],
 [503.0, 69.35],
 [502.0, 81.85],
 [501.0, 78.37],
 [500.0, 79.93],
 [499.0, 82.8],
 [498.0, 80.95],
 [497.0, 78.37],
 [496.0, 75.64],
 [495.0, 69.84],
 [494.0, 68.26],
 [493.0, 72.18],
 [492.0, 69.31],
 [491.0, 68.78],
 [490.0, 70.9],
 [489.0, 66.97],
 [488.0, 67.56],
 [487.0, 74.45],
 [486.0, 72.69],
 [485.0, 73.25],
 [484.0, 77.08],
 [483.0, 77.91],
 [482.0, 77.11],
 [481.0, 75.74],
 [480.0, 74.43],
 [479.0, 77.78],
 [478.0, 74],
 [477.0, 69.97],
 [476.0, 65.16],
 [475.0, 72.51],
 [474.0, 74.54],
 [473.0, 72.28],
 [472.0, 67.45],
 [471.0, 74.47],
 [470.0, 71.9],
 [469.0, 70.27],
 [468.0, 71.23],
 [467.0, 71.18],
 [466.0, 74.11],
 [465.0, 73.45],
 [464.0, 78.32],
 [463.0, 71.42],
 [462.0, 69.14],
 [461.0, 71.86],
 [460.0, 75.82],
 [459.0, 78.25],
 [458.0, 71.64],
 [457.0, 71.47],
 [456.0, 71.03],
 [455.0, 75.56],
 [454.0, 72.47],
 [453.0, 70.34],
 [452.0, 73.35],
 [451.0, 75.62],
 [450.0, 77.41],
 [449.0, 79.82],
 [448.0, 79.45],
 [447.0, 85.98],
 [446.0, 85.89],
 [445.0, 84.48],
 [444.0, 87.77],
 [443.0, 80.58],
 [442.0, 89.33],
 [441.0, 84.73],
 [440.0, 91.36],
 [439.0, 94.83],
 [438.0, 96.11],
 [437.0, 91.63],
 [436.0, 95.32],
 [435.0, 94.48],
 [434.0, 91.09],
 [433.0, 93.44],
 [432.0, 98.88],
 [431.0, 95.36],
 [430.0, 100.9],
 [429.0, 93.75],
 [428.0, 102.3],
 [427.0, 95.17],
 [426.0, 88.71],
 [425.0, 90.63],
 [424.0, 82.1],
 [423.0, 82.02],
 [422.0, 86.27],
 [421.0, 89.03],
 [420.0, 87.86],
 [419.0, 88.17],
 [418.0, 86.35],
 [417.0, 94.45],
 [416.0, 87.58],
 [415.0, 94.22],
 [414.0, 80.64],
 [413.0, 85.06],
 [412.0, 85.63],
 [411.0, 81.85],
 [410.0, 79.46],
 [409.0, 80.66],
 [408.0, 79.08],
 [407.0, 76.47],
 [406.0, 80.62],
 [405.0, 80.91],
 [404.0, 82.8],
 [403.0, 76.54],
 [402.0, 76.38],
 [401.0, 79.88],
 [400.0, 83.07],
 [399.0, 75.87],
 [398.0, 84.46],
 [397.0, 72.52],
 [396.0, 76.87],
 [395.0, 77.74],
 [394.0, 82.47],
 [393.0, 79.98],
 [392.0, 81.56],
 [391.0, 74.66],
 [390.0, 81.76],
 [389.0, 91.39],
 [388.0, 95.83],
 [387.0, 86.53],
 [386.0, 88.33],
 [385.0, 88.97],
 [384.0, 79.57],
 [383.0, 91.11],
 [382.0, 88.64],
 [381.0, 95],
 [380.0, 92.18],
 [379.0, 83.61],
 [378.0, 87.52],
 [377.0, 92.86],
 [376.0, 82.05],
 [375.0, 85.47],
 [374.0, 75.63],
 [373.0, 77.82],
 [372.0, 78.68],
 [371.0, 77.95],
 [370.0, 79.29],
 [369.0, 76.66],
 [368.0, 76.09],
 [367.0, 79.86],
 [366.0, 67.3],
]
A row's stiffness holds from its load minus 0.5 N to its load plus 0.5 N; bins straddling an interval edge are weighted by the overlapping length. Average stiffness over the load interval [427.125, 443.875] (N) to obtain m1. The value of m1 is 93.3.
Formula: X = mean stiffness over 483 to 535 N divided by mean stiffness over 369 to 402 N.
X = 0.88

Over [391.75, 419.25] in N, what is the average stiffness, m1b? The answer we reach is 81.8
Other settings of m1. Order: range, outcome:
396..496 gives 80.1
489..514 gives 78.8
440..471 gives 76.7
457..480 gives 72.6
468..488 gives 73.1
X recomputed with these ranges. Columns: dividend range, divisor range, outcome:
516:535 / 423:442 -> 0.70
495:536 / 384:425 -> 0.89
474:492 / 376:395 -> 0.84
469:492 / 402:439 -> 0.82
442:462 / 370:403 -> 0.93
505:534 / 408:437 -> 0.80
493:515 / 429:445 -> 0.87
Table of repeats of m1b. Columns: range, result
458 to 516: 75.6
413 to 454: 88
